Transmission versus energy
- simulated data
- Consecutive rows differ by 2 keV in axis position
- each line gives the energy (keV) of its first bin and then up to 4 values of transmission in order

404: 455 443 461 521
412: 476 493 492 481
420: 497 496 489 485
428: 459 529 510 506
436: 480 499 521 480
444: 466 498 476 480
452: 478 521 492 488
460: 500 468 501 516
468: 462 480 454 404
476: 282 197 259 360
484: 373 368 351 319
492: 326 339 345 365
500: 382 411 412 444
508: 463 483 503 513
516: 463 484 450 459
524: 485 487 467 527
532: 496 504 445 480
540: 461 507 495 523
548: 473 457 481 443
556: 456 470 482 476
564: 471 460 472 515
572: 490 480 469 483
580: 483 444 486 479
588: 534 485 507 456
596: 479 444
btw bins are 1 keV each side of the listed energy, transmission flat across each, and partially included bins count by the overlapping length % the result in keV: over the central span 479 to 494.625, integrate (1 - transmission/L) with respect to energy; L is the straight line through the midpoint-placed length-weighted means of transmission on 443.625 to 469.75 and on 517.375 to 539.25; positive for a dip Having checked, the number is 4.8 keV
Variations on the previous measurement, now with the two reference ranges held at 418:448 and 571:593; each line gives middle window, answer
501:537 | 1.2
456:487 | 5.1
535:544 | 0.2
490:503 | 3.5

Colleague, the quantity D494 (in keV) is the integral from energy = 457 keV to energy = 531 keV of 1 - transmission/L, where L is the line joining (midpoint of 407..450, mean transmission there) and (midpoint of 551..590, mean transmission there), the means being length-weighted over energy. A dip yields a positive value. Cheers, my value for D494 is 9.7 keV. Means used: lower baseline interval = 491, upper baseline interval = 478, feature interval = 421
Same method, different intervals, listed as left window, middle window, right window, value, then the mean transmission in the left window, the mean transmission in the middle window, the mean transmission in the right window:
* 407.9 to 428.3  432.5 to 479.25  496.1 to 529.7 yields 1.2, 488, 462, 453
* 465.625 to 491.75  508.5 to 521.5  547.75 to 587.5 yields -2.2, 366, 481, 474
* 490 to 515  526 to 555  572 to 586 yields -2.6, 412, 483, 476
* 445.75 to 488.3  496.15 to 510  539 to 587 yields 1.0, 428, 414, 477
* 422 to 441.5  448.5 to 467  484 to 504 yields -2.3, 497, 493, 360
